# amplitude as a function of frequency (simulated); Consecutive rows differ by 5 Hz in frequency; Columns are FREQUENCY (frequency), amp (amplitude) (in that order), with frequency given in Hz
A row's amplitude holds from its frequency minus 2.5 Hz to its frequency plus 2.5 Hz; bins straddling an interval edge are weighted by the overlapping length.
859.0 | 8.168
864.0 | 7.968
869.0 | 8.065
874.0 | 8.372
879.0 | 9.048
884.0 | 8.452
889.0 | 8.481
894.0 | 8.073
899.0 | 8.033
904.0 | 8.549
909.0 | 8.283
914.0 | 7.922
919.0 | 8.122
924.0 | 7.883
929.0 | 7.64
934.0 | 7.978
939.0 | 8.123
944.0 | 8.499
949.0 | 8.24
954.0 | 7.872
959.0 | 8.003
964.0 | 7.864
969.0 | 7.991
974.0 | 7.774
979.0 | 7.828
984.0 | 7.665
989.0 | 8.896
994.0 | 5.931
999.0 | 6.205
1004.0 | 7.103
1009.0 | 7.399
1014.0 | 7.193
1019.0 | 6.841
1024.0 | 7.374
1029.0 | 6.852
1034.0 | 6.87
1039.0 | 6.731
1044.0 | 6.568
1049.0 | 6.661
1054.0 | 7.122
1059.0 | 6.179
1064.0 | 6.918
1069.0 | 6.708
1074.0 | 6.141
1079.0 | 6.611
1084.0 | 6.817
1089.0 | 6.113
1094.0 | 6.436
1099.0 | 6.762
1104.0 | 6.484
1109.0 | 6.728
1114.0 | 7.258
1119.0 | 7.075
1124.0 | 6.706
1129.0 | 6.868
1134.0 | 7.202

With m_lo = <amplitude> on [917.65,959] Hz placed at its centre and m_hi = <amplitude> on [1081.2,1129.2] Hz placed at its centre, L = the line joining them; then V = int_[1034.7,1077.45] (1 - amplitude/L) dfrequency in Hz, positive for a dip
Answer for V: 2.8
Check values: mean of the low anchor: 8.04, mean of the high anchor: 6.72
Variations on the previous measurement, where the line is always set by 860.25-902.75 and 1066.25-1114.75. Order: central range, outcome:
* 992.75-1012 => 1.6 Hz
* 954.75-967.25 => -0.4 Hz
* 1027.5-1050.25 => 0.9 Hz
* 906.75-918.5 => -0.1 Hz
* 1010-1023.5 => 0.2 Hz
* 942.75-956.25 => -0.7 Hz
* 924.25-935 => 0.2 Hz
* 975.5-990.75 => -1.2 Hz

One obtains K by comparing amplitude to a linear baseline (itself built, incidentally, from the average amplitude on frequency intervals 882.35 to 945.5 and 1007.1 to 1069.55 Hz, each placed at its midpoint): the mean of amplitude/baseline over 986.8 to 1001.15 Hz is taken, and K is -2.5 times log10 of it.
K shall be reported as 0.05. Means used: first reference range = 8.15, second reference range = 6.88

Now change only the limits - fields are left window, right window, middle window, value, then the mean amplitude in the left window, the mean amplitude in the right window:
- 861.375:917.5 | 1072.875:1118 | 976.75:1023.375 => 0.02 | 8.29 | 6.62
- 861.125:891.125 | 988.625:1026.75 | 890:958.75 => -0.03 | 8.39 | 7.02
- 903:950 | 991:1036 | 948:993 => -0.06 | 8.11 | 6.89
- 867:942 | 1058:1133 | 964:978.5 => -0.03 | 8.2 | 6.67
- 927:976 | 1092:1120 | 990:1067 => 0.08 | 8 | 6.78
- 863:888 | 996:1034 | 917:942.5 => -0.02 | 8.41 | 6.97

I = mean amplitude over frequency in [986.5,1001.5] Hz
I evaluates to 7.01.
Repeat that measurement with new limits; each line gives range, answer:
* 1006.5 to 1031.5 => 7.13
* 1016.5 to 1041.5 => 6.93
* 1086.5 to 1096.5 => 6.27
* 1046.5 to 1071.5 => 6.72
